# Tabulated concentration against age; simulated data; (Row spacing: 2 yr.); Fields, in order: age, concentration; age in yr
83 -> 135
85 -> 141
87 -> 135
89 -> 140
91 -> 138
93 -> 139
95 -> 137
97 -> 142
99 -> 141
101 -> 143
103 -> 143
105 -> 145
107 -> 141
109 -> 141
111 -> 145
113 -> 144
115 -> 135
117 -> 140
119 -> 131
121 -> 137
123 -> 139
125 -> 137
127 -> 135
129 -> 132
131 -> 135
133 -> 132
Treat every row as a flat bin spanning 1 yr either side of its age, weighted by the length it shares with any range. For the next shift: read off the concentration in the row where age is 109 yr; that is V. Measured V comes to 141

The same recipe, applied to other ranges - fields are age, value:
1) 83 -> 135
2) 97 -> 142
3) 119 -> 131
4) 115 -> 135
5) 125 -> 137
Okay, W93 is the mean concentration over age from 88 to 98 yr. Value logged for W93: 139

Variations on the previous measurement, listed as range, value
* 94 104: 141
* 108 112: 143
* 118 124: 136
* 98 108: 143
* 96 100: 142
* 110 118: 141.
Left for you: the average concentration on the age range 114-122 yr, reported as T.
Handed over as 136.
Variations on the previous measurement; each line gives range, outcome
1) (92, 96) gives 138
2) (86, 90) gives 138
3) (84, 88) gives 138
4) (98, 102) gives 142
